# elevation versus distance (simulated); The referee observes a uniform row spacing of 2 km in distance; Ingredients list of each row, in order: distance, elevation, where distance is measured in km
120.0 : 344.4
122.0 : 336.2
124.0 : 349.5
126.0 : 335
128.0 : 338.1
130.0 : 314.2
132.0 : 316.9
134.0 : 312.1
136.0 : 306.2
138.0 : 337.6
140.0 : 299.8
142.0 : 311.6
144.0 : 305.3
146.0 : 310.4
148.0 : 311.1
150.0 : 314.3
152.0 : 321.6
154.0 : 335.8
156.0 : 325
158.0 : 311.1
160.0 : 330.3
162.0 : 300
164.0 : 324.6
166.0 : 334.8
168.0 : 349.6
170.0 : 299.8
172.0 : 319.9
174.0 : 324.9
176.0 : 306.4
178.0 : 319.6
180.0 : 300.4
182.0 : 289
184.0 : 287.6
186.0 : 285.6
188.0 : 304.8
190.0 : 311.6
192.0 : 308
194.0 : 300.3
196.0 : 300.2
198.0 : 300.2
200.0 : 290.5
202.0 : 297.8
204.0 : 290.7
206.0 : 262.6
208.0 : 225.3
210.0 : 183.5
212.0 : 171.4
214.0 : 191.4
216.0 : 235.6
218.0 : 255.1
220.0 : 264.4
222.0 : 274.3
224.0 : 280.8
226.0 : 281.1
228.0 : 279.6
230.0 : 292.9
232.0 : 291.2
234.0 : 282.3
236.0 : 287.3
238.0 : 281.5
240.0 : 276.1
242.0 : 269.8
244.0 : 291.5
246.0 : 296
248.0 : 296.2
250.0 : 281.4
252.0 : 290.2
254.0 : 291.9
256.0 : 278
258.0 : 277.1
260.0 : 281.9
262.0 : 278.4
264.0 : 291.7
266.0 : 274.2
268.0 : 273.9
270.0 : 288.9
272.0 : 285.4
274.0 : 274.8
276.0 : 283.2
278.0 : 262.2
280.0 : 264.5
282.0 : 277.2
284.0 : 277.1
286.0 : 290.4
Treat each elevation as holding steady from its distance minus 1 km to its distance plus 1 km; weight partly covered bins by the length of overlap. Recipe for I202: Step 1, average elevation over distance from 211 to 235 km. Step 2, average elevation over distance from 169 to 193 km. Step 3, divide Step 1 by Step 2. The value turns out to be 0.8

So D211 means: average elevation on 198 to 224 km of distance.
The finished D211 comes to 249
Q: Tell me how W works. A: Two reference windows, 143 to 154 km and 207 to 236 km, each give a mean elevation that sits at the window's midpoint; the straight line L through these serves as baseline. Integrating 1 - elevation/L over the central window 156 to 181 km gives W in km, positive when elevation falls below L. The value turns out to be -1.79 km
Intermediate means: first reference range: 315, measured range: 319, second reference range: 252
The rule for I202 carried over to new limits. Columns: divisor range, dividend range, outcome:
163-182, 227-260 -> 0.90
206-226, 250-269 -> 1.20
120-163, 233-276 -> 0.88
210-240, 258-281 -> 1.07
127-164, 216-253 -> 0.89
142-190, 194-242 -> 0.85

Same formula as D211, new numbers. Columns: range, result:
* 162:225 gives 284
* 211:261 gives 272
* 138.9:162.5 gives 315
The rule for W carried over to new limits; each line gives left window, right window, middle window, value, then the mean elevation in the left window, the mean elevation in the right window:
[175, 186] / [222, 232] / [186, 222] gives 3.3 km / 299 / 283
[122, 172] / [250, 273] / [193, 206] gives 0.4 km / 321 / 283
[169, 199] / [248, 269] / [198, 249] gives 4.5 km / 304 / 283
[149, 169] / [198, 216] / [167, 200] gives -2.8 km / 325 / 242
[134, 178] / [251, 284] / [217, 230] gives 0.9 km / 318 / 280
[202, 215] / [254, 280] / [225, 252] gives -3.4 km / 227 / 279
